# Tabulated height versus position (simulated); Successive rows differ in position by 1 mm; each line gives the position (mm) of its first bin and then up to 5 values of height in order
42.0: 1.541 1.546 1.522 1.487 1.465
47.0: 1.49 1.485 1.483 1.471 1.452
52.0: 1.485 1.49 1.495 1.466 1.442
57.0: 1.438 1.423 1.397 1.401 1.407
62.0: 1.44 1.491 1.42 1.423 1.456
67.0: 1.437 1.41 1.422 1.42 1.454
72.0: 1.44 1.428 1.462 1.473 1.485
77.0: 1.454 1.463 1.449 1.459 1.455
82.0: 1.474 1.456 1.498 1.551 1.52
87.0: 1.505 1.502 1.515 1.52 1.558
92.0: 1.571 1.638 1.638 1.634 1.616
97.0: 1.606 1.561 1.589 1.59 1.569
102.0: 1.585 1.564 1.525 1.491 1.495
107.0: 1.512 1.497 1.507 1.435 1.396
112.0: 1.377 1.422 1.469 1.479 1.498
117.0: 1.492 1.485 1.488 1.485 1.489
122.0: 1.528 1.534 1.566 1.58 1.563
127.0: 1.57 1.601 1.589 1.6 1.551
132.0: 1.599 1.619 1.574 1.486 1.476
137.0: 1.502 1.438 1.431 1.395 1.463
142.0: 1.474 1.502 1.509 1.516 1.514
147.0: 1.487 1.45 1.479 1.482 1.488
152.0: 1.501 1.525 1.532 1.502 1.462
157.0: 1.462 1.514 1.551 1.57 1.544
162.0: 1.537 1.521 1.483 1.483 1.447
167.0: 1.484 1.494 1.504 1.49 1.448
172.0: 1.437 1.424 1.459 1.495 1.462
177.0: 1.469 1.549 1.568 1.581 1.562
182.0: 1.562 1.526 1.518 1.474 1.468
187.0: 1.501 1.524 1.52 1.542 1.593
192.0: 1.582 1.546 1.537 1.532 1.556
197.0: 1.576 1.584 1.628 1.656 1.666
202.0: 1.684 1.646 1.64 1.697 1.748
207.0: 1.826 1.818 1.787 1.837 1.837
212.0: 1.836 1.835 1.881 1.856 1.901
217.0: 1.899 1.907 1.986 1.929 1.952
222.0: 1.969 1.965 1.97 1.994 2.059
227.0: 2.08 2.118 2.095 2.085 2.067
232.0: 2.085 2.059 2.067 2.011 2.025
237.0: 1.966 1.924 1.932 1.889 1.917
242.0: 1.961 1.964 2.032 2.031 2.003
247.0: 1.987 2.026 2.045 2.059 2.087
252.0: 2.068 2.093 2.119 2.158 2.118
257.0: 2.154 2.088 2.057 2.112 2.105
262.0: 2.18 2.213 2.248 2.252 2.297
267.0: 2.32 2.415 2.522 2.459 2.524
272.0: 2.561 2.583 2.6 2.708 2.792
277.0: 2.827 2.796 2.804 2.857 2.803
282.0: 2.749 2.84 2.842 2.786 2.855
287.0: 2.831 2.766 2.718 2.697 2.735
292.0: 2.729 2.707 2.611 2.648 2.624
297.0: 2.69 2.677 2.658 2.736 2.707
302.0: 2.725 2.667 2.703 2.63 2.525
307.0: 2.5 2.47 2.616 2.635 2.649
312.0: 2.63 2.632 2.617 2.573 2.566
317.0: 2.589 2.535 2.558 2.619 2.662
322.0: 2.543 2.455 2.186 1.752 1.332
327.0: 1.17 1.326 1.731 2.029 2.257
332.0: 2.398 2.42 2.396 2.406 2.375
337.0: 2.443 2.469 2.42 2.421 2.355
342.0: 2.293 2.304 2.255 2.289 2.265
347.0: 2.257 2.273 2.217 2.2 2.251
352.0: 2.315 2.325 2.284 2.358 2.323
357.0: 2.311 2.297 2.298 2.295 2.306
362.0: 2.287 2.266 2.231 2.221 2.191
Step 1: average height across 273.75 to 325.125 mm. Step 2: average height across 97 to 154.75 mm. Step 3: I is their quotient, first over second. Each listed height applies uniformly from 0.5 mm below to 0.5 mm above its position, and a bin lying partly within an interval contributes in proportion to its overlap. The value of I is 1.8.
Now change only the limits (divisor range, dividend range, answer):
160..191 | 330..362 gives 1.54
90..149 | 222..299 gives 1.53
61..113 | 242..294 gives 1.61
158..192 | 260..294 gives 1.72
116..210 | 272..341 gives 1.64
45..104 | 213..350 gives 1.55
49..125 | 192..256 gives 1.27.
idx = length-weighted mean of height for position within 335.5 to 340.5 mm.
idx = 2.43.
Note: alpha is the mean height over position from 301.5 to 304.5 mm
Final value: 2.7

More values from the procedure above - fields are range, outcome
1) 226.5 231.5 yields 2.09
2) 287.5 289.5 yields 2.74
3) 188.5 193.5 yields 1.56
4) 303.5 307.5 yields 2.59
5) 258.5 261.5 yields 2.09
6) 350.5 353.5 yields 2.3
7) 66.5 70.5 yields 1.42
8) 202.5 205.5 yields 1.66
